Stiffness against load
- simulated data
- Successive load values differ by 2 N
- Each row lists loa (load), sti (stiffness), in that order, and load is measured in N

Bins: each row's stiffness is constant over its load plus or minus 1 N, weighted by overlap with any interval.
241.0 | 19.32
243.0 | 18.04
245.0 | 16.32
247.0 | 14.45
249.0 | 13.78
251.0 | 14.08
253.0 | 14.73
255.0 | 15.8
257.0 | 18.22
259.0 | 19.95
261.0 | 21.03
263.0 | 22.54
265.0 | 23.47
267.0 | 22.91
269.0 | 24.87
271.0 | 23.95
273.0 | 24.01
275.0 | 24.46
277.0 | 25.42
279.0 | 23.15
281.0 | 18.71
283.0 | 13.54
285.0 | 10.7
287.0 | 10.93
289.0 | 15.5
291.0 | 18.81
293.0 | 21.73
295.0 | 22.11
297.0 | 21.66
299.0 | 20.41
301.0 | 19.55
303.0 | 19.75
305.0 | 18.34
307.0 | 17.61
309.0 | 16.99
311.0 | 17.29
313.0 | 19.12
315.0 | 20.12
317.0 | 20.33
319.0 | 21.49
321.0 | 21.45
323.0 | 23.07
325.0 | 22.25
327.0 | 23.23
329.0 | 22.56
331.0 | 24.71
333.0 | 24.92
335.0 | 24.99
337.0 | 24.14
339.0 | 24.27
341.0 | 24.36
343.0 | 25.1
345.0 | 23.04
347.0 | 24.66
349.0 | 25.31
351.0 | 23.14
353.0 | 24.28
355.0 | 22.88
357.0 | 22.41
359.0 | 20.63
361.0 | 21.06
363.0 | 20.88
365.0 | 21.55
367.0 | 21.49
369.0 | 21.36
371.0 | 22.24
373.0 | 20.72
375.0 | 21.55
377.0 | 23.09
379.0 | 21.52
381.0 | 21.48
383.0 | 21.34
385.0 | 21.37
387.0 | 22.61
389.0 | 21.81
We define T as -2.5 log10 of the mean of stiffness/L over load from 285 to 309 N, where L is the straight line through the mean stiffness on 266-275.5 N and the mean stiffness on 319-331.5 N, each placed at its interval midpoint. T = 0.26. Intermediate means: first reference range 24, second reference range 22.7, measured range 18.4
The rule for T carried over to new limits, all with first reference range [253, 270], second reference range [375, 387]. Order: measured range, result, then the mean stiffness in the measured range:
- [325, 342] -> -0.127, 24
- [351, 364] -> -0.025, 22.1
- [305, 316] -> 0.162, 18.2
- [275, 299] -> 0.122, 18.7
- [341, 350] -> -0.143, 24.5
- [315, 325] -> -0.013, 21.5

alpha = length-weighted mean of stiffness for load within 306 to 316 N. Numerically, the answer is 18.2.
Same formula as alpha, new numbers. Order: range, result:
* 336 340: 24.2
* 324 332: 23.2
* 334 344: 24.6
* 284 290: 12.4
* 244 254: 14.7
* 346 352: 24.4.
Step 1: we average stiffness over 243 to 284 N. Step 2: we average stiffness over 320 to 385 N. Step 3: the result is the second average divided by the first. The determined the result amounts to 1.2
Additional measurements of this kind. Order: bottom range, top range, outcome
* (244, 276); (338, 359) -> 1.21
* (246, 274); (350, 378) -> 1.12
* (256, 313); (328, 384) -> 1.15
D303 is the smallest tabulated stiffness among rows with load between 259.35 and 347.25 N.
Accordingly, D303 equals 10.7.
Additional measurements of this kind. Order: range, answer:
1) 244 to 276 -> 13.78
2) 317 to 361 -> 20.33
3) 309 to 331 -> 16.99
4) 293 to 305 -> 18.34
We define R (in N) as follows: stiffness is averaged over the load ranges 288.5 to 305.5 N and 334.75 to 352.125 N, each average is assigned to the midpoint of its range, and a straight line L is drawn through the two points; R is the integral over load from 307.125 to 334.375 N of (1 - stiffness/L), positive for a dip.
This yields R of 1.2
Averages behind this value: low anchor 19.9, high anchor 24.3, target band 21.3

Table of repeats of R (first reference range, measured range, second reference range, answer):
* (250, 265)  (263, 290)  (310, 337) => -1.2 N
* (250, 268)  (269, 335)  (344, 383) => 0.2 N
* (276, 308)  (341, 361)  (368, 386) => -2.6 N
